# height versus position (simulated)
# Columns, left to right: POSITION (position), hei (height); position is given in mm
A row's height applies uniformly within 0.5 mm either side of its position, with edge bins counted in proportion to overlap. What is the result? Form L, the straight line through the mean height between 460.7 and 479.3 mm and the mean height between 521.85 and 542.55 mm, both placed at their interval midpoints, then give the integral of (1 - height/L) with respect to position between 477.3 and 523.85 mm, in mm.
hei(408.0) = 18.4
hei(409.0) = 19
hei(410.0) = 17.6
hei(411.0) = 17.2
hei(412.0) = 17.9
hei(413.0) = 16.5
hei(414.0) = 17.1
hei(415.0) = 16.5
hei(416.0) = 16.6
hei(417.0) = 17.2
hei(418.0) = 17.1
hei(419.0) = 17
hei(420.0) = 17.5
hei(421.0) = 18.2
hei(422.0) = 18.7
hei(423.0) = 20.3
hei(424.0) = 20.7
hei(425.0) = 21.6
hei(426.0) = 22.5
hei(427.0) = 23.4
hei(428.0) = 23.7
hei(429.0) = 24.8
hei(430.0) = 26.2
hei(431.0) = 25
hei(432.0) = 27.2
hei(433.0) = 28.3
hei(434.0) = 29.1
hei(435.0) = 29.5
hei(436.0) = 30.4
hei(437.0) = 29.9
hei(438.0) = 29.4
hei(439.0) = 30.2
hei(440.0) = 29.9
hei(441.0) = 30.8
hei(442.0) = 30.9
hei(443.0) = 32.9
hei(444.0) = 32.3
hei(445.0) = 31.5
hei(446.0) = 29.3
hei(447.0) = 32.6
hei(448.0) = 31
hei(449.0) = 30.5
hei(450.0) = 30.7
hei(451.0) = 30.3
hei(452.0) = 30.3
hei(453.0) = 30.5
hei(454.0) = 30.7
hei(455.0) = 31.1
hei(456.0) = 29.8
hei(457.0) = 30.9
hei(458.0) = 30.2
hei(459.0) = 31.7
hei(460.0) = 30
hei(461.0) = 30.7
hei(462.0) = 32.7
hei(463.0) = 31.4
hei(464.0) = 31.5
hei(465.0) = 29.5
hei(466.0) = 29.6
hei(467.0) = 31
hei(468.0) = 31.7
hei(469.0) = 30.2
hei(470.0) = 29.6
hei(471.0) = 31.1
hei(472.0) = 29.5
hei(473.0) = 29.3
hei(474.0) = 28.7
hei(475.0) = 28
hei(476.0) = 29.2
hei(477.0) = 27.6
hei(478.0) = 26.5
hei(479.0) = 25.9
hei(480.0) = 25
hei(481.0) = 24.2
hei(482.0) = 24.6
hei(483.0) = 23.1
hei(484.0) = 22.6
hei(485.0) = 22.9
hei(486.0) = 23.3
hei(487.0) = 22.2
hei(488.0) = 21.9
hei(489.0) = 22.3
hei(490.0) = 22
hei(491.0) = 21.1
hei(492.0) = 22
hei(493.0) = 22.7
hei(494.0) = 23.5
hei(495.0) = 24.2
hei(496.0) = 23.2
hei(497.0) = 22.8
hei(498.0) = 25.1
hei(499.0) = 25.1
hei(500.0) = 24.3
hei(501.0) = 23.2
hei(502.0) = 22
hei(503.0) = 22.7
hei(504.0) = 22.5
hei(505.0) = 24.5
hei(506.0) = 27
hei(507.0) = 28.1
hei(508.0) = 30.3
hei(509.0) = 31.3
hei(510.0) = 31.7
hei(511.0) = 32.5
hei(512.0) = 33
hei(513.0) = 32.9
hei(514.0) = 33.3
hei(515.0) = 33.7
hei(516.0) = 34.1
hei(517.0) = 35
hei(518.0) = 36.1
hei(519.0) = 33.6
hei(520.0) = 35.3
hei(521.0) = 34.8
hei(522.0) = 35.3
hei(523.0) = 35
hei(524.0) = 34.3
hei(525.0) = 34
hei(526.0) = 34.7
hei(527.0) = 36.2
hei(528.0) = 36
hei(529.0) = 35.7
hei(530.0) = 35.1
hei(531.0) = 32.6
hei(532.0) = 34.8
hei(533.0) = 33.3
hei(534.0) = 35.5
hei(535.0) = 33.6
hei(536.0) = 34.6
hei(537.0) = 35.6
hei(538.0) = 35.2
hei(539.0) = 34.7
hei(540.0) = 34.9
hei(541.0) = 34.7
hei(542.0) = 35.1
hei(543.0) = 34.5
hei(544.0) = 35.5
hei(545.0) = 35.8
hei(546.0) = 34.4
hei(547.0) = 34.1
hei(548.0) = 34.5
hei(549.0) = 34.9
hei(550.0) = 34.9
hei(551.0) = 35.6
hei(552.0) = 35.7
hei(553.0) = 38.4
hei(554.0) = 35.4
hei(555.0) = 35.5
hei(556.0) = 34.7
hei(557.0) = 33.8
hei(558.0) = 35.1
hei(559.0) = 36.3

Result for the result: 7.4 mm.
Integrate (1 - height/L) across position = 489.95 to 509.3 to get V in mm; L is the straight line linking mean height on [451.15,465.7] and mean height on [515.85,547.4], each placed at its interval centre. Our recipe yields 5.1 mm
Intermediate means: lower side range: 30.8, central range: 24.4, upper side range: 34.8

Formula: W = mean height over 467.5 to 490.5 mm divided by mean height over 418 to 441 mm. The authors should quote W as 1.06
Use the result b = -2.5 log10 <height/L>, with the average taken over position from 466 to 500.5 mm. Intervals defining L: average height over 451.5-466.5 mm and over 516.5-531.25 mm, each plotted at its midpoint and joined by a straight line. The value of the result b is 0.252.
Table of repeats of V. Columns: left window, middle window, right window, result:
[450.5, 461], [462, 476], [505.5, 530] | 0.47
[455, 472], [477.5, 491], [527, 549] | 3.54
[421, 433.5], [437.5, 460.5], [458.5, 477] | -3.22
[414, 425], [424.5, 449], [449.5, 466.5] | -4.86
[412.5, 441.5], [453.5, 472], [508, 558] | -2.48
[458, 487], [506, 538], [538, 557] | -1.03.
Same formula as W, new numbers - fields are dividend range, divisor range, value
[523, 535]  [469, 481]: 1.23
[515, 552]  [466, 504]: 1.38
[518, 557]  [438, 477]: 1.15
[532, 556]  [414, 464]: 1.30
